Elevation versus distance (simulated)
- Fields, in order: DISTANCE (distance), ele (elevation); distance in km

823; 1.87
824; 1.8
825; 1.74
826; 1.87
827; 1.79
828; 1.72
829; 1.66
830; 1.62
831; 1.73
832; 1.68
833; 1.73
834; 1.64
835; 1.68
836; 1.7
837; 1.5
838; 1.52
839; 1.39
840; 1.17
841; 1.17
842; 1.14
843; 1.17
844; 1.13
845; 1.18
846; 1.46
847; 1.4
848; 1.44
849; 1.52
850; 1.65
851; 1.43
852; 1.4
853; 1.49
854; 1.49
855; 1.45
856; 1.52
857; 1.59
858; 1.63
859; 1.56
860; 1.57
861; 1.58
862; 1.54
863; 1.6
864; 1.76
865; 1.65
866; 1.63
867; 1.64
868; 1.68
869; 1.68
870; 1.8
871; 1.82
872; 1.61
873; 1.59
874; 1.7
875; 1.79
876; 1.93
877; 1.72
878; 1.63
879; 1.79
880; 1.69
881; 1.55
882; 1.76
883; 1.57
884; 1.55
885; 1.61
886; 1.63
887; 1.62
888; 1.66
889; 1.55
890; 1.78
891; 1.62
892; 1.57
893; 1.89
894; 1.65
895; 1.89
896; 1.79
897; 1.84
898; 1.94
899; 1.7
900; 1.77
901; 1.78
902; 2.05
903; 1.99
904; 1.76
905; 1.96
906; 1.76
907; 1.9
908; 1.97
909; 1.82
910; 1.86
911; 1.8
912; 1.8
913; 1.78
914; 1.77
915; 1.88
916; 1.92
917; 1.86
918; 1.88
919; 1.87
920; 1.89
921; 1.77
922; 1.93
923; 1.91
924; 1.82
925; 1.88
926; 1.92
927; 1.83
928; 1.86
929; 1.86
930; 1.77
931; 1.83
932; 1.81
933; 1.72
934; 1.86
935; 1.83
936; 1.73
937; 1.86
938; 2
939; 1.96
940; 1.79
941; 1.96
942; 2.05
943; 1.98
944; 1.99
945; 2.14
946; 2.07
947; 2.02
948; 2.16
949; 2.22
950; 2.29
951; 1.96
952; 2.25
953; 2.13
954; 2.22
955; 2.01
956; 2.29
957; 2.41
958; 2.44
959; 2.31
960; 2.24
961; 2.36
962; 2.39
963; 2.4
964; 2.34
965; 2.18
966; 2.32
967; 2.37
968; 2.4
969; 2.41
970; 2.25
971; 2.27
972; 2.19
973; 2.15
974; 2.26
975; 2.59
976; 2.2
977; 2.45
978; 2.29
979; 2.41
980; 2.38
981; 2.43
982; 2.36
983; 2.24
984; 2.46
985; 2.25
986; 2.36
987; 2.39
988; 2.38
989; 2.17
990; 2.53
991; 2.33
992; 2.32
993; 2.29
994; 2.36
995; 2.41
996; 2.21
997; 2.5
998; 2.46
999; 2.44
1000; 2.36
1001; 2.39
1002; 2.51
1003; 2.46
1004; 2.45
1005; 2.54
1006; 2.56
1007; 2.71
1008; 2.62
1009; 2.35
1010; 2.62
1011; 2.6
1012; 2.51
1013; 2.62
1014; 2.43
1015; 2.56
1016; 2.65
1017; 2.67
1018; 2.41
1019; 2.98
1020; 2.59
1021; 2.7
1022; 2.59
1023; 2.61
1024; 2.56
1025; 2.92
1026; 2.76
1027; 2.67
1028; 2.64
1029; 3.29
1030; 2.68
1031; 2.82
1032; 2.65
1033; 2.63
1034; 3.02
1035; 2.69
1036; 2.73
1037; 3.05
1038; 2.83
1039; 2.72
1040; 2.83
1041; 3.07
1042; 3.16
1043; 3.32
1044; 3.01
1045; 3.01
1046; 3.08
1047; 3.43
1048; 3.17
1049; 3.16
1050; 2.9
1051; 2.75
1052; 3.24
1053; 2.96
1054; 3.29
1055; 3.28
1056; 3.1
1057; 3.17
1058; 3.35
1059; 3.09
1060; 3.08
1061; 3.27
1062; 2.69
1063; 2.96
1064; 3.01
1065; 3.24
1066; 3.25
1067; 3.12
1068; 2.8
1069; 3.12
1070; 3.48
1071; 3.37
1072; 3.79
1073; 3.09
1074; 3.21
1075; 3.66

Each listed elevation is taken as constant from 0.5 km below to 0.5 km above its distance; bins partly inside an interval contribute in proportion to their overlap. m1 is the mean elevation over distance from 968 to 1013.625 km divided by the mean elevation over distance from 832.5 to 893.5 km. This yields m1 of 1.53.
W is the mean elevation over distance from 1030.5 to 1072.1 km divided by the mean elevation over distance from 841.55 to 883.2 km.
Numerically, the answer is 1.9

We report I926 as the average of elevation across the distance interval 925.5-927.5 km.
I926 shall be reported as 1.88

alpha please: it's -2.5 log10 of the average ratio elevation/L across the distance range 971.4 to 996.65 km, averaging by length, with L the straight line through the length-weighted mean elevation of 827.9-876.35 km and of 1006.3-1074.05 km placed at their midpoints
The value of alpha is 0.08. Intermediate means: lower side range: 1.55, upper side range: 2.92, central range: 2.34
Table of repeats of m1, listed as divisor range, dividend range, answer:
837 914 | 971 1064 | 1.63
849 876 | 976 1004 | 1.47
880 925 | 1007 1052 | 1.57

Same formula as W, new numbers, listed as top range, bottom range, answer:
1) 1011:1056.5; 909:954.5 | 1.48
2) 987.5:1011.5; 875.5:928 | 1.36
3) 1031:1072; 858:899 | 1.81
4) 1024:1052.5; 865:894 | 1.74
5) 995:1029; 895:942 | 1.39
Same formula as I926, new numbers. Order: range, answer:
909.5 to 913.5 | 1.81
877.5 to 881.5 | 1.67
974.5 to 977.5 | 2.41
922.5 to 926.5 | 1.88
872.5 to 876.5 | 1.75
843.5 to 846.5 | 1.26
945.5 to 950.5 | 2.15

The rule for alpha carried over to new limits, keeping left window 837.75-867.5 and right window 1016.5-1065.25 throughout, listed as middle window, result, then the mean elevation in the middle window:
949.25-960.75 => 0.01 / 2.23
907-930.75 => 0.07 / 1.86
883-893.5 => 0.06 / 1.64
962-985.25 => 0.03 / 2.33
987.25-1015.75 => 0.07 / 2.45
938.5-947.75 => 0.09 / 2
